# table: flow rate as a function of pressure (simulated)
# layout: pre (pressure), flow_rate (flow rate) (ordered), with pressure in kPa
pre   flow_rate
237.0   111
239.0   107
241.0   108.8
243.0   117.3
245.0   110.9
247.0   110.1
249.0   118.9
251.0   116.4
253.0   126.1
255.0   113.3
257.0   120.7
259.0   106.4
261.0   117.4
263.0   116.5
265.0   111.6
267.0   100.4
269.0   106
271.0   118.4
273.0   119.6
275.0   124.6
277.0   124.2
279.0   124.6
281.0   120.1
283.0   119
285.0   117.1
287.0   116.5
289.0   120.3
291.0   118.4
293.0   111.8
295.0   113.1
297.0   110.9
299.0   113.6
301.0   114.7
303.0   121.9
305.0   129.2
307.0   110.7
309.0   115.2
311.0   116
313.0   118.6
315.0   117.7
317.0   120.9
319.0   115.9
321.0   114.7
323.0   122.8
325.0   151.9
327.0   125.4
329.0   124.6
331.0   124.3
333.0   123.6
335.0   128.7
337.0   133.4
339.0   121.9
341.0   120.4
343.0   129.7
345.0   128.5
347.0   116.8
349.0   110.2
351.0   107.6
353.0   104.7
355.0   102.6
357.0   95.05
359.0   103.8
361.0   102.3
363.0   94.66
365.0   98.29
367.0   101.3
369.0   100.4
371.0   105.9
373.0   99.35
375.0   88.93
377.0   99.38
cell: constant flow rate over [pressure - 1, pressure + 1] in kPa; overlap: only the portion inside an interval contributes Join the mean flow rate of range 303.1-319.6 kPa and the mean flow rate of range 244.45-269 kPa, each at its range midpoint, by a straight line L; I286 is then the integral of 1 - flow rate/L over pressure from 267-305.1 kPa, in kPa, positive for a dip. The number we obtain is -0.4 kPa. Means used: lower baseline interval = 114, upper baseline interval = 118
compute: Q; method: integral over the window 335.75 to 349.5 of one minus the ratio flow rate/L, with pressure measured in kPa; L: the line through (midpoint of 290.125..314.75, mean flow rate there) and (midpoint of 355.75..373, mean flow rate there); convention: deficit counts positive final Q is -2.3 kPa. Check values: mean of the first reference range 116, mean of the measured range 124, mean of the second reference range 100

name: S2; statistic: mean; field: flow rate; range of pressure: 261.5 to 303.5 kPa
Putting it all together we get 116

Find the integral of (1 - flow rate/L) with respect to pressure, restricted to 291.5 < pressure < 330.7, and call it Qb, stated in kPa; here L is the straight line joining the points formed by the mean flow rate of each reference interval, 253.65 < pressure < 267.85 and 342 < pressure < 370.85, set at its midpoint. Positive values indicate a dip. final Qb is -3.5 kPa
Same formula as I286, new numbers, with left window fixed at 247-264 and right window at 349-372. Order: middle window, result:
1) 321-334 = -2.6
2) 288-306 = -1.0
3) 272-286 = -1.0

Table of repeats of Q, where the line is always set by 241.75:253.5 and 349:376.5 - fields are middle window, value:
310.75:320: -0.9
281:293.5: -0.8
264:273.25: 0.2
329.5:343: -2.8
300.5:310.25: -0.9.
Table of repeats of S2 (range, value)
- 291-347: 121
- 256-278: 115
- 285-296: 116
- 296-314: 117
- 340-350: 121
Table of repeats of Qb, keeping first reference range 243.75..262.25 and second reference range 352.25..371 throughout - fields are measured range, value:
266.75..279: -0.47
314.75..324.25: -1.15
